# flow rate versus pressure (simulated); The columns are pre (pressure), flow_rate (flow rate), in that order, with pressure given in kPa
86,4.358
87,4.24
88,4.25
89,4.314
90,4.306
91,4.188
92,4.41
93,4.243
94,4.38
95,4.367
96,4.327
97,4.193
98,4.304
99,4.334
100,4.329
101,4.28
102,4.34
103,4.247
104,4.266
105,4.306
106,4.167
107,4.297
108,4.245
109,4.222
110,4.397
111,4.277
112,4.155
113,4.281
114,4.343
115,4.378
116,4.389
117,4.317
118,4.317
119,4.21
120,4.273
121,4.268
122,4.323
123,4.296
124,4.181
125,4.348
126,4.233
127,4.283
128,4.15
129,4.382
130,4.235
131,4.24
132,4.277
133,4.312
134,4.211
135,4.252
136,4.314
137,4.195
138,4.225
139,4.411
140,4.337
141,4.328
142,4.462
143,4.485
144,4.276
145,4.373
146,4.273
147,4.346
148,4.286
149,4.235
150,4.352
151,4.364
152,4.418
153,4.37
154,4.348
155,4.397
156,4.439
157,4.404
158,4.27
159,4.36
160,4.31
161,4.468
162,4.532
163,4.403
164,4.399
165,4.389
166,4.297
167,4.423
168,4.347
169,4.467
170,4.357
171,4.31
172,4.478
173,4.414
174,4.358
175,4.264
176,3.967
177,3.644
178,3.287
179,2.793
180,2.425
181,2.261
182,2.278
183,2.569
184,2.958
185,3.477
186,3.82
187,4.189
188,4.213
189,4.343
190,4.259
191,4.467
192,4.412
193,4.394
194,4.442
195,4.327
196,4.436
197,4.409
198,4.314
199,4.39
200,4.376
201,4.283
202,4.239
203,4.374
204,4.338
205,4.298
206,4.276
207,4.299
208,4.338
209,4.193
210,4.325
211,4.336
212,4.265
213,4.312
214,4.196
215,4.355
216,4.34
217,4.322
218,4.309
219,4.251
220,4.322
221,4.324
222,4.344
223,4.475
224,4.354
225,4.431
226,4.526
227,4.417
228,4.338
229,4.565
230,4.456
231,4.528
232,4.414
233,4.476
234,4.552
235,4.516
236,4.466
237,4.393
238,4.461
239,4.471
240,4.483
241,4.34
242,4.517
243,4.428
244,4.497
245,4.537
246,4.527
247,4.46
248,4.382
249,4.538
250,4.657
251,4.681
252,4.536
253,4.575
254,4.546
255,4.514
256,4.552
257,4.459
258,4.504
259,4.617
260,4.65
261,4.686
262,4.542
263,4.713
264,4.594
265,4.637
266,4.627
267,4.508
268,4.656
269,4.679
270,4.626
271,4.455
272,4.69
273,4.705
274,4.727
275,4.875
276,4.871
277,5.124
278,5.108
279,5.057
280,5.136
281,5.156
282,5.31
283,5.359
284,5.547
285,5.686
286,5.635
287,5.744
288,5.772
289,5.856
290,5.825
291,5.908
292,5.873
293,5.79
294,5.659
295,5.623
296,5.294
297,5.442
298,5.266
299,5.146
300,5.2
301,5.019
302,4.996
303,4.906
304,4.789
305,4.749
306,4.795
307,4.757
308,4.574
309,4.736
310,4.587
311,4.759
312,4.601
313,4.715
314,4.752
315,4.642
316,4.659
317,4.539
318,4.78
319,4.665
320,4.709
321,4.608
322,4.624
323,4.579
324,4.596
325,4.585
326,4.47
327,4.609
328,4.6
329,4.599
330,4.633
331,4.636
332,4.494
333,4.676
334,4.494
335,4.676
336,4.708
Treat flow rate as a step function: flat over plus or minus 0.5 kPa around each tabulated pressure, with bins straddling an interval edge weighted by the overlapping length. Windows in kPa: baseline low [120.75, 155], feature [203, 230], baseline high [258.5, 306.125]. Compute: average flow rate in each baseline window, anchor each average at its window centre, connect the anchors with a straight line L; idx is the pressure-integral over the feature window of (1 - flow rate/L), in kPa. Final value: 2.25 kPa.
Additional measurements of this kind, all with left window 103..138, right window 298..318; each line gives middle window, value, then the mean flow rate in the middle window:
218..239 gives 0.7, 4.43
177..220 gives 4.6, 4.01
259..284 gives -0.7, 4.82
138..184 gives 3.0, 4.1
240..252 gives 0.3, 4.51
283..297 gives -2.8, 5.69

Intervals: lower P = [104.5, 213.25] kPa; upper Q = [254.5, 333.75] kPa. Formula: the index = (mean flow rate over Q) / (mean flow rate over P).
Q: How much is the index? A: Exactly 1.2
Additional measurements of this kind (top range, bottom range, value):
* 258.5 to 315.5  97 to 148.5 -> 1.17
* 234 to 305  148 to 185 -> 1.22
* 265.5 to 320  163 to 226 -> 1.23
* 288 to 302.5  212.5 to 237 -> 1.25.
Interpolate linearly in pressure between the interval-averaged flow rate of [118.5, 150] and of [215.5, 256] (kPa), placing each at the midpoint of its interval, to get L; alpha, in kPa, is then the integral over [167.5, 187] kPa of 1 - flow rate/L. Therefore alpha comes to 3.3 kPa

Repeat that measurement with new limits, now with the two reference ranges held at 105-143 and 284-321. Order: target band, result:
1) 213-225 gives 1.02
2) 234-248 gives 1.06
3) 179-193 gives 3.25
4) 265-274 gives 0.62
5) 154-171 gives 0.30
